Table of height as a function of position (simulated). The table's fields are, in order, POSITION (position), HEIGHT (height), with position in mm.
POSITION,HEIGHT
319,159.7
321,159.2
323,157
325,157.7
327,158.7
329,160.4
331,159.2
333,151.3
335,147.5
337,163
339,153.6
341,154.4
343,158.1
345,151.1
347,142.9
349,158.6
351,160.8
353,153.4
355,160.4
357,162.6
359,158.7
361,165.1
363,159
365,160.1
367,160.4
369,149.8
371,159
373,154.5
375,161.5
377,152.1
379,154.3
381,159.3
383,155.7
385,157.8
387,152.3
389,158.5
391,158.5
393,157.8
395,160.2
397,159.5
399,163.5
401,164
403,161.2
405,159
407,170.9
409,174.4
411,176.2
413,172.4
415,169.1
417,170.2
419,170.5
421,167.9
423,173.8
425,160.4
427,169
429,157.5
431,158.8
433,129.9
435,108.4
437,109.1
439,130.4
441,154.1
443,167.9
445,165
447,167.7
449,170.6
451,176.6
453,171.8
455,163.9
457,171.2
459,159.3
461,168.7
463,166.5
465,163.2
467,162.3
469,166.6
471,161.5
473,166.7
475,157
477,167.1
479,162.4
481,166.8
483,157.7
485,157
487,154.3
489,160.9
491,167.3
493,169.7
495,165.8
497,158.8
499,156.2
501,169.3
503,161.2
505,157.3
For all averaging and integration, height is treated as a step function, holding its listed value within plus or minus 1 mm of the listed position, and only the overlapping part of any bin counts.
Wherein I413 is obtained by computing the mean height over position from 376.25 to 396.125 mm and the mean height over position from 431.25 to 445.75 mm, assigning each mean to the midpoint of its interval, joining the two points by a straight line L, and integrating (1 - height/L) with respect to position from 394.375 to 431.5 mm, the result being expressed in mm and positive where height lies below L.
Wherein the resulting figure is -4.8 mm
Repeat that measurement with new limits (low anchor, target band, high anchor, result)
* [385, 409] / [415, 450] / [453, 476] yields 1.65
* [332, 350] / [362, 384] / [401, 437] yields -0.09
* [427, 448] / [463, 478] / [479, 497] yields -0.68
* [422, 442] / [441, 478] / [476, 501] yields -3.04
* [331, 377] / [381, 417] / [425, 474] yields -1.36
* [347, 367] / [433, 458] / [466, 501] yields 1.19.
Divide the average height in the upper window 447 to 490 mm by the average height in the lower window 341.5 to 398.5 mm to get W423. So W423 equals 1.0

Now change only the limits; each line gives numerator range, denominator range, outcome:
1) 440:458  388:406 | 1.05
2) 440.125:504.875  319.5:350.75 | 1.05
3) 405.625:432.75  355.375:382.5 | 1.06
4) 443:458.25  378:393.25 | 1.08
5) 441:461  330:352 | 1.08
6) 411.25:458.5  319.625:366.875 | 1.01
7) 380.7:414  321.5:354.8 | 1.04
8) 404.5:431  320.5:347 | 1.08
